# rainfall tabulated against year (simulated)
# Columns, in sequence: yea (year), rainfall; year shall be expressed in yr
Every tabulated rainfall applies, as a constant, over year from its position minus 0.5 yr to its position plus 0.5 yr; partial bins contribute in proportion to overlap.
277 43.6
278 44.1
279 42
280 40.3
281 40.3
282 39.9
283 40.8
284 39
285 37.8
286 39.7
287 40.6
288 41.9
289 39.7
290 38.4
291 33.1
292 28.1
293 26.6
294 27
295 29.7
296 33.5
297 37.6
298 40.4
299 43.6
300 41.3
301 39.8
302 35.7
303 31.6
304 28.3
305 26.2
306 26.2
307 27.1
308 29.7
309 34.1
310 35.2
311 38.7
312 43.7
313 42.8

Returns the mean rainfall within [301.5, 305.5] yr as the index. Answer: 30.5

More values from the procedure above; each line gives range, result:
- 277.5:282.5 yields 41.3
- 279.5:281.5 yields 40.3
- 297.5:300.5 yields 41.8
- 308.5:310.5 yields 34.7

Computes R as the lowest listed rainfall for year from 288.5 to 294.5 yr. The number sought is 26.6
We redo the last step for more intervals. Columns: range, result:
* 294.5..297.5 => 29.7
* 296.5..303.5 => 31.6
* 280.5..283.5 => 39.9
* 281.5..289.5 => 37.8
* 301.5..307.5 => 26.2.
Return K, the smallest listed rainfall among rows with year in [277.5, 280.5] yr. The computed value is 40.3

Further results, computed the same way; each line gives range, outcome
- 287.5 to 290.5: 38.4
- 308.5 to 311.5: 34.1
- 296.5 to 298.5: 37.6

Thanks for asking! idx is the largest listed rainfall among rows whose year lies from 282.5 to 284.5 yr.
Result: 40.8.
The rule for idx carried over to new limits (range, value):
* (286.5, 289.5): 41.9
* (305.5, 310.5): 35.2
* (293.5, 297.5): 37.6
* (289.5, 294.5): 38.4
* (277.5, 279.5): 44.1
